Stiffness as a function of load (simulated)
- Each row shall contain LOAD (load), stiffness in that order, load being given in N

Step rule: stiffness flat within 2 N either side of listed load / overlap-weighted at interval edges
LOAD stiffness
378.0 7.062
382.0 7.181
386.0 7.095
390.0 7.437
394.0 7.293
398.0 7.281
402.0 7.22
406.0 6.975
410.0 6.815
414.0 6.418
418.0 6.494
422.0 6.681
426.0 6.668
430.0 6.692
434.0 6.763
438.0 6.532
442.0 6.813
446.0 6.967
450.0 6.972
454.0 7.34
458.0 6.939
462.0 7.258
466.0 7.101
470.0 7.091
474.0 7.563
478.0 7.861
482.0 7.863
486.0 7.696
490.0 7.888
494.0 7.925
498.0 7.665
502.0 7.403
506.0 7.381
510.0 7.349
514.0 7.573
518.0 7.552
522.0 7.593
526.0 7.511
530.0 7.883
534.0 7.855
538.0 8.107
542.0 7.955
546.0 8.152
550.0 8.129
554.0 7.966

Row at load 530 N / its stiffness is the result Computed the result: 7.883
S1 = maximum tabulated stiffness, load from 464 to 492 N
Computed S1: 7.888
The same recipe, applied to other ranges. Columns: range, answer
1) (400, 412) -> 7.22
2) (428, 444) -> 6.813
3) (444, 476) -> 7.563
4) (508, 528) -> 7.593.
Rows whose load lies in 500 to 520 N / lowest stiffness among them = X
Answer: 7.349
